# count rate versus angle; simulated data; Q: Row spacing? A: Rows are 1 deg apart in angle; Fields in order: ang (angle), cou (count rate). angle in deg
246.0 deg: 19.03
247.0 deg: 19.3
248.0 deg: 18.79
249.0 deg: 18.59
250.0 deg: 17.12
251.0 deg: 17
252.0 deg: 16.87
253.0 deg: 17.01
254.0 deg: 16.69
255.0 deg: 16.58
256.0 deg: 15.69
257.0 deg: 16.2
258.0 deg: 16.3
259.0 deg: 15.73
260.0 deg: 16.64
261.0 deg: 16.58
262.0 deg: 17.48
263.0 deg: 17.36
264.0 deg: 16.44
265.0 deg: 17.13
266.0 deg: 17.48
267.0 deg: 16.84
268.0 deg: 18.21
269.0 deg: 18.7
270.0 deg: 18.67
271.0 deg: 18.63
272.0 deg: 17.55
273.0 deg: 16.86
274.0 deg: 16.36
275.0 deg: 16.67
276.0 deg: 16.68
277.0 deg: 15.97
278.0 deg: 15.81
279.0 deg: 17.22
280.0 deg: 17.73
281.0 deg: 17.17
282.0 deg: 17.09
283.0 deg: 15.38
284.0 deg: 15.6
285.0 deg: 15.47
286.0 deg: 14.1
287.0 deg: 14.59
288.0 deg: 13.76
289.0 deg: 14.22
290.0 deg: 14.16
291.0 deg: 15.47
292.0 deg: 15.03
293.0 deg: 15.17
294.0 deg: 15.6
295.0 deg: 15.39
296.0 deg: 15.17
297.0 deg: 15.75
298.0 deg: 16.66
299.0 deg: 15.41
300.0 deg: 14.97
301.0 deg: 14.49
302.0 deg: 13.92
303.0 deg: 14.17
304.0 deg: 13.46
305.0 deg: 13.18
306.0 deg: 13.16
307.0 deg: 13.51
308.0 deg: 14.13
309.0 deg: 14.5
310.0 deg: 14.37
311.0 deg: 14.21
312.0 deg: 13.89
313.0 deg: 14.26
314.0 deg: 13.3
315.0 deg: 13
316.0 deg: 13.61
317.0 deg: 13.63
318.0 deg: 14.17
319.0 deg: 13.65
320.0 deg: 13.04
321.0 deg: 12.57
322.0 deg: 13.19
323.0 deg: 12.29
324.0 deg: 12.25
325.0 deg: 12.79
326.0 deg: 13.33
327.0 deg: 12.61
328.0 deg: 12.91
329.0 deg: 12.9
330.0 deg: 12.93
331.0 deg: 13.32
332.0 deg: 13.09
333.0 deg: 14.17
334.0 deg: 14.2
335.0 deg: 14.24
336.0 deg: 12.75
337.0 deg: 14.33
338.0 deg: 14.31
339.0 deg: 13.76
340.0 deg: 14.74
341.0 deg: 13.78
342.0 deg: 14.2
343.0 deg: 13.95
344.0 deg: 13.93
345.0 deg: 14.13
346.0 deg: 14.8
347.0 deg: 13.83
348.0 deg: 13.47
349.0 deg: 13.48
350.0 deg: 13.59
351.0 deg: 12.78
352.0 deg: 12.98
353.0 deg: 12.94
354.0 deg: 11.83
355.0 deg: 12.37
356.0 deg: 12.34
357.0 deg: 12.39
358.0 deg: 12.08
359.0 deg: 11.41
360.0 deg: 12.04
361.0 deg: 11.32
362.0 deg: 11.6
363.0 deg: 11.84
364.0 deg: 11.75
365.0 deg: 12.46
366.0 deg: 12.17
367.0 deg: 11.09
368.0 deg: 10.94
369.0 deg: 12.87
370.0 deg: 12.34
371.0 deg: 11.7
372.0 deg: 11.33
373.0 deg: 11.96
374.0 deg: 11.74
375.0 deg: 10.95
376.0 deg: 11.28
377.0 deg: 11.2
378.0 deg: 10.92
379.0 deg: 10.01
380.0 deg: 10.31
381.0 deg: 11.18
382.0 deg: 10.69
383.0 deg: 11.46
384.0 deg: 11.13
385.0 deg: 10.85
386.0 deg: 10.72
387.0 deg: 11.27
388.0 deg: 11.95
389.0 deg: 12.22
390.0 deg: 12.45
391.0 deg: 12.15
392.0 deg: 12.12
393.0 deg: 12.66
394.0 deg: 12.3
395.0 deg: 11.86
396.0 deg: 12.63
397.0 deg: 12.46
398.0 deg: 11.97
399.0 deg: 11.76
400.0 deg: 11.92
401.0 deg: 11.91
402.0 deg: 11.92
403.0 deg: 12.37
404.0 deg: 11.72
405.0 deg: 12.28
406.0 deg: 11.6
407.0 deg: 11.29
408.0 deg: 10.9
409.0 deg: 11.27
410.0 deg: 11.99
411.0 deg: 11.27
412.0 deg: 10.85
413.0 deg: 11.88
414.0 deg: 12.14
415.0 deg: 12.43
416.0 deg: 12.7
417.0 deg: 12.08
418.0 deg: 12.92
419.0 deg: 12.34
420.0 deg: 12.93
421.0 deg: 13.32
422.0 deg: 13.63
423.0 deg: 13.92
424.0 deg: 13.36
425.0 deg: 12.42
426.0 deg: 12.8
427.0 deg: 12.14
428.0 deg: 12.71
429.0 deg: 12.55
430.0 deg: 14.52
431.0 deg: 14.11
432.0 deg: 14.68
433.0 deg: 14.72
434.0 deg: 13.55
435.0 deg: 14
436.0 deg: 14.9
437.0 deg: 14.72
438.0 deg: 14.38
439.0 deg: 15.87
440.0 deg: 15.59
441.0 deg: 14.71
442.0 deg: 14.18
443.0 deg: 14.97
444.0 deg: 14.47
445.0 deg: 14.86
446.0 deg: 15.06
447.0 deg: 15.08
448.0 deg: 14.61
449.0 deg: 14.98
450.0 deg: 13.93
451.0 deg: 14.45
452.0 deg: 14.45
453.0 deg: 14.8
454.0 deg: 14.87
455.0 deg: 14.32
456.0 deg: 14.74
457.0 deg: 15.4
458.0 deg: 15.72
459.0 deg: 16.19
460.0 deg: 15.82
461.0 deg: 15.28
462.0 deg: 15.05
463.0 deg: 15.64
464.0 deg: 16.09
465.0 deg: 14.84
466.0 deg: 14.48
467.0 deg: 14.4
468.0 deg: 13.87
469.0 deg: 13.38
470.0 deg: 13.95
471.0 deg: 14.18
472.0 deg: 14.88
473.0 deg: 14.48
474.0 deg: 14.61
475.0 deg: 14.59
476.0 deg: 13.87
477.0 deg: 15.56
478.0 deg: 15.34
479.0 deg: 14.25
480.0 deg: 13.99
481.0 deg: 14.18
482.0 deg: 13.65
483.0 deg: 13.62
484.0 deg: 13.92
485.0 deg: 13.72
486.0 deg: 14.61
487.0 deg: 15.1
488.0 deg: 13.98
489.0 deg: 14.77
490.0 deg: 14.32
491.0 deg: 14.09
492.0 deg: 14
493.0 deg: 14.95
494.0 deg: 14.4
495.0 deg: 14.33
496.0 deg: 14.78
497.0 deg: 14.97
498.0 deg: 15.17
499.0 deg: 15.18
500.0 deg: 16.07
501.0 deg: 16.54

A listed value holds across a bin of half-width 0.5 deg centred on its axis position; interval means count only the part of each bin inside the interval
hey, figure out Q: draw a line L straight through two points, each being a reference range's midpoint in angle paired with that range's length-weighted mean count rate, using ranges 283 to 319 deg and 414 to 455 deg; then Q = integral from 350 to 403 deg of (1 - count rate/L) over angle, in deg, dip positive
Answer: 8.8 deg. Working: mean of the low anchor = 14.4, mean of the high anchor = 13.9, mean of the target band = 11.8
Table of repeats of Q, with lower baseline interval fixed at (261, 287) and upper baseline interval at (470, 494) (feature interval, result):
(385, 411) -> 5.9 deg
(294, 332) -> 6.0 deg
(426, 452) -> 0.9 deg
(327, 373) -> 8.8 deg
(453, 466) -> -0.6 deg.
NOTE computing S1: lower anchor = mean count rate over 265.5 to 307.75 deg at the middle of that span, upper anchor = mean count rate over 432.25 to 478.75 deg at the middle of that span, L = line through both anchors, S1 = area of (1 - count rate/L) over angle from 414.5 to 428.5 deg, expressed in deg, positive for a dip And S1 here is 2.0 deg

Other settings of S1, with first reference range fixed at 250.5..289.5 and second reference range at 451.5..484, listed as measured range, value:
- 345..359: 2.50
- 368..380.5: 3.38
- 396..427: 6.12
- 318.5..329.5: 2.19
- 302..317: 2.25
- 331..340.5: 1.21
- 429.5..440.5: 0.27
